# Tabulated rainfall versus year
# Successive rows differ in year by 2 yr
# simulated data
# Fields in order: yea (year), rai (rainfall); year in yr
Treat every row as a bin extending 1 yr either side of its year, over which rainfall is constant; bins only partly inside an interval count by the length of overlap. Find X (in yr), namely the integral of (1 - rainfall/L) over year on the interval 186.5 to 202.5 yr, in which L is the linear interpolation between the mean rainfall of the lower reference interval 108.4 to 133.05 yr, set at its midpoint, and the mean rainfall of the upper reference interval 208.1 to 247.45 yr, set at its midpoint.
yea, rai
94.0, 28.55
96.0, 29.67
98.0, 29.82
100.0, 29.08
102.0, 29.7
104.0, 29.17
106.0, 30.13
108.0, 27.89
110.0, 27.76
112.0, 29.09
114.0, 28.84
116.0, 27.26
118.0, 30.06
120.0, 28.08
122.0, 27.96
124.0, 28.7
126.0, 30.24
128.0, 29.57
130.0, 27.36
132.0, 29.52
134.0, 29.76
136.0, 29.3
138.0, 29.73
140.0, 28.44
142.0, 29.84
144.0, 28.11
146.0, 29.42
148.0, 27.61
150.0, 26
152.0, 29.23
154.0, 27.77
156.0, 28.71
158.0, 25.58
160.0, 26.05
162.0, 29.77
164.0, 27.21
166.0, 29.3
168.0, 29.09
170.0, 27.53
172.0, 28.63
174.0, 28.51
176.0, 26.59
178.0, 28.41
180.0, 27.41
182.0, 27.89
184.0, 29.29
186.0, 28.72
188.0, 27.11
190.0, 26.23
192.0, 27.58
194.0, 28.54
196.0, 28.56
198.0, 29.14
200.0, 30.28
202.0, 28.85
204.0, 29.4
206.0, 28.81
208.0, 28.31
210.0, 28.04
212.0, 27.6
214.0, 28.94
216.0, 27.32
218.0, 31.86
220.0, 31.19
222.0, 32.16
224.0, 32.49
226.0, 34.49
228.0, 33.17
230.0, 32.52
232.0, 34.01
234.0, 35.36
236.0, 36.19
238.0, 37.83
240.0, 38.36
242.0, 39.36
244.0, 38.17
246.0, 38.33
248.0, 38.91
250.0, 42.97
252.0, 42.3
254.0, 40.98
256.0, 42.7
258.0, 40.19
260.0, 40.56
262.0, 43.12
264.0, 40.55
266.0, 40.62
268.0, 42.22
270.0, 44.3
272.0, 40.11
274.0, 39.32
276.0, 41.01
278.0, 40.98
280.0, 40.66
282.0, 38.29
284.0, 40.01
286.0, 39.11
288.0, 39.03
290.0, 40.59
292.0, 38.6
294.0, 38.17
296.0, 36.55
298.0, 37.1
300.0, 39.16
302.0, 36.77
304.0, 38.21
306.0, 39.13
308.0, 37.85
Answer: 1.86 yr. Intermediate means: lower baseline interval 28.7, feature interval 28.3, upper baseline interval 33.5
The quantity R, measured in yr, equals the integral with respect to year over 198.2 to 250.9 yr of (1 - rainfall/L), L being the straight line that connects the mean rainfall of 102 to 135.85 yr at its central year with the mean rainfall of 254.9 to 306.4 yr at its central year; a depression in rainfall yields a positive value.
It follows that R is 4.3 yr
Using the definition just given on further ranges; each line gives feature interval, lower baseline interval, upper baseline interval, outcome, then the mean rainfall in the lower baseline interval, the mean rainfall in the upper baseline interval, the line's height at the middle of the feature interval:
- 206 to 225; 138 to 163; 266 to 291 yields 2.6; 28.1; 40.5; 34.4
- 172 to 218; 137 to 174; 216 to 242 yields 4.4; 28.2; 34.1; 31.4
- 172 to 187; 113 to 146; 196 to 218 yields 0.4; 28.9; 28.8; 28.9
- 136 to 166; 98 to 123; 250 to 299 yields 3.3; 28.8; 40.3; 31.6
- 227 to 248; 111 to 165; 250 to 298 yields 0.4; 28.5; 40.4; 37.2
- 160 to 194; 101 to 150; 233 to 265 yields 5.4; 28.8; 39.7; 33.4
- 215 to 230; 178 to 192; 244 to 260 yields 1.4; 27.8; 40.7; 35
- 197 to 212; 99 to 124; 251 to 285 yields 3.0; 28.7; 41.1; 36.1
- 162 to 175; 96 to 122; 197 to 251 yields 1.1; 28.9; 33.1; 31.1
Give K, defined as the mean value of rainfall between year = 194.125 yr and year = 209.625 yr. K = 29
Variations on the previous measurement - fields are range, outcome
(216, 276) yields 38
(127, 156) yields 28.7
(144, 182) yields 27.9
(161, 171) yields 28.6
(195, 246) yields 32.2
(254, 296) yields 40.4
